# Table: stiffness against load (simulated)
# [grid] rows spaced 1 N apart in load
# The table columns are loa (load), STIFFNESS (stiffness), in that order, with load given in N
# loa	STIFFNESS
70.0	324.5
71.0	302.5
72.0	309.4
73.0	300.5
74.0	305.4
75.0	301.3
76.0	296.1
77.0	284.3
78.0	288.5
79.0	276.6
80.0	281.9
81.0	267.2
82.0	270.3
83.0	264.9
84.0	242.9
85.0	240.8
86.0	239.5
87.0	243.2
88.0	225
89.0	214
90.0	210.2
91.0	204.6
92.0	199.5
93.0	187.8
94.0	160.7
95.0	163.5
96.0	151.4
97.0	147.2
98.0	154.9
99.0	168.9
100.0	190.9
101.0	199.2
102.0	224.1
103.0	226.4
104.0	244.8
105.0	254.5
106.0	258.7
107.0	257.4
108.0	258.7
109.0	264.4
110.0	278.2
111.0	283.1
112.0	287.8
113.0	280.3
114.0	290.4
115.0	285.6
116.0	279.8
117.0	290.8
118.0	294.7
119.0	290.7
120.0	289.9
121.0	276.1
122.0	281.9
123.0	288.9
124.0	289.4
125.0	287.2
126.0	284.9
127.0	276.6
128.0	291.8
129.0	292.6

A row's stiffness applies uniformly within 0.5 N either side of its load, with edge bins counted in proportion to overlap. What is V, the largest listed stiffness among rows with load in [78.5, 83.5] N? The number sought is 281.9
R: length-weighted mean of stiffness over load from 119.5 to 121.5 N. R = 283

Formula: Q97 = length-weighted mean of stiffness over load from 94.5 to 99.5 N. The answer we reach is 157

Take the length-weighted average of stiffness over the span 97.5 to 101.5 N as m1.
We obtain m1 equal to 178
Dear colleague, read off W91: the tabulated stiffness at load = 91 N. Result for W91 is 204.6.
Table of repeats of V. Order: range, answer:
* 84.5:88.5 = 243.2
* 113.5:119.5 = 294.7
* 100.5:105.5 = 254.5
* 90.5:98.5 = 204.6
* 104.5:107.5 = 258.7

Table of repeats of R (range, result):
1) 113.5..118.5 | 288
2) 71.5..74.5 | 305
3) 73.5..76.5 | 301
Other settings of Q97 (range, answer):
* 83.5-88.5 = 238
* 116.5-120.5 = 292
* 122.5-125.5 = 288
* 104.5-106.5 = 257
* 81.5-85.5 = 255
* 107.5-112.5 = 274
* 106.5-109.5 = 260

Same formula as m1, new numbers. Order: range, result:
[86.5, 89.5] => 227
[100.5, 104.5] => 224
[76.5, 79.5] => 283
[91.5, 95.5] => 178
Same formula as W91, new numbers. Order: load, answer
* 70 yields 324.5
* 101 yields 199.2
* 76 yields 296.1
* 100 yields 190.9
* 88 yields 225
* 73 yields 300.5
